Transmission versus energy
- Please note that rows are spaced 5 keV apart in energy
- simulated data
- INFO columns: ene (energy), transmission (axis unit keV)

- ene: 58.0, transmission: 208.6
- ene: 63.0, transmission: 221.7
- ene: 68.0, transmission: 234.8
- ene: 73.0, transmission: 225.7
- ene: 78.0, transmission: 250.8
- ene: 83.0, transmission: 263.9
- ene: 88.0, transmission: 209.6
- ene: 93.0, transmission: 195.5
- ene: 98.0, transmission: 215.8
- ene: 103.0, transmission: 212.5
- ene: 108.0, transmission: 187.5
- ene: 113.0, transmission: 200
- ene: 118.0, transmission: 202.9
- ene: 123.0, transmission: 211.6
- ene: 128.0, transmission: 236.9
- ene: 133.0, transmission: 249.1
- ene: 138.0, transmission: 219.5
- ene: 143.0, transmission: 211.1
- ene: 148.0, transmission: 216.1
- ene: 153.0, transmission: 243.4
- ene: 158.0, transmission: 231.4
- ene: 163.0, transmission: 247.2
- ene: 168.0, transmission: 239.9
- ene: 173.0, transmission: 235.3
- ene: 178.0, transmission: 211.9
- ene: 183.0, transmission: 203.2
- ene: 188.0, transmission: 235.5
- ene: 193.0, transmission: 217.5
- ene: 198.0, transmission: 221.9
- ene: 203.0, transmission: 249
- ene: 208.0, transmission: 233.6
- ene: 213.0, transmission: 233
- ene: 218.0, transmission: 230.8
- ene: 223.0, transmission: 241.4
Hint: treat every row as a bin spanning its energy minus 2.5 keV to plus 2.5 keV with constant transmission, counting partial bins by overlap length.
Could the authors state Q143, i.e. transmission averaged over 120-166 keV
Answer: 229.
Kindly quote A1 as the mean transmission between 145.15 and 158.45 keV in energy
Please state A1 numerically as 230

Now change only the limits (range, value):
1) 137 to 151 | 216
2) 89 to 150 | 213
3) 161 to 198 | 227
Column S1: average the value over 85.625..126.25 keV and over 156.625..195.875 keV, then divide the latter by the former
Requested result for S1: 1.1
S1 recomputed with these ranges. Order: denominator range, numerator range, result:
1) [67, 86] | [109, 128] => 0.85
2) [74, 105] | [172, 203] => 0.99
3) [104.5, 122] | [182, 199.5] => 1.11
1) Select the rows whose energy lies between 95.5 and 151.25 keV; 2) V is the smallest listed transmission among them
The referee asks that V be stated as 187.5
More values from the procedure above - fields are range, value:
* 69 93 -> 195.5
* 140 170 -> 211.1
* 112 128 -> 200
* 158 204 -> 203.2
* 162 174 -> 235.3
